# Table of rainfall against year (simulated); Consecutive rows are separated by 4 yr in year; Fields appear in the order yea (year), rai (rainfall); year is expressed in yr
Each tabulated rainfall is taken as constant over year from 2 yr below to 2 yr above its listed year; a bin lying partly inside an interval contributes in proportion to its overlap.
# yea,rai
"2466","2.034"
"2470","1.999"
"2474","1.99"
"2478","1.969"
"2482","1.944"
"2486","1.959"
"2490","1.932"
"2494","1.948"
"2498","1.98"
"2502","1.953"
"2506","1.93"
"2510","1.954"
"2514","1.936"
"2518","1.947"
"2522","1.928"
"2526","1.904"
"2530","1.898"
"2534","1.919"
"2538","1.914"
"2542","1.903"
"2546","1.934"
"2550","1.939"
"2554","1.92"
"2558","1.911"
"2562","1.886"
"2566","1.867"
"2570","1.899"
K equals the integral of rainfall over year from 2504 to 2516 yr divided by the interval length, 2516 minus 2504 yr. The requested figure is 1.94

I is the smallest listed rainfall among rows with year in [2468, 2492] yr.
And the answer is 1.932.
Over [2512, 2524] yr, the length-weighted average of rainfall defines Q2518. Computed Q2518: 1.94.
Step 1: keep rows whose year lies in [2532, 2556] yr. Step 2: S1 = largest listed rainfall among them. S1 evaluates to 1.939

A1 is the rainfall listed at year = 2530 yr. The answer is 1.898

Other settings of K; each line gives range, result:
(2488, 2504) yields 1.95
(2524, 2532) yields 1.9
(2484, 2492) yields 1.95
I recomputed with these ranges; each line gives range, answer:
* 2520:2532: 1.898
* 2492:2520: 1.93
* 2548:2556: 1.92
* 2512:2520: 1.936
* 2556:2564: 1.886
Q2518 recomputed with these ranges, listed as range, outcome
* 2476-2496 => 1.95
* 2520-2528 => 1.92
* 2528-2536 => 1.91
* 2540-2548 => 1.92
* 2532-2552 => 1.92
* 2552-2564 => 1.91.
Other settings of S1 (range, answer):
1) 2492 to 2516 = 1.98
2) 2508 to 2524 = 1.954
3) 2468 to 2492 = 1.999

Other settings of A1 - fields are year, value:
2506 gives 1.93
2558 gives 1.911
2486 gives 1.959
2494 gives 1.948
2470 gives 1.999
